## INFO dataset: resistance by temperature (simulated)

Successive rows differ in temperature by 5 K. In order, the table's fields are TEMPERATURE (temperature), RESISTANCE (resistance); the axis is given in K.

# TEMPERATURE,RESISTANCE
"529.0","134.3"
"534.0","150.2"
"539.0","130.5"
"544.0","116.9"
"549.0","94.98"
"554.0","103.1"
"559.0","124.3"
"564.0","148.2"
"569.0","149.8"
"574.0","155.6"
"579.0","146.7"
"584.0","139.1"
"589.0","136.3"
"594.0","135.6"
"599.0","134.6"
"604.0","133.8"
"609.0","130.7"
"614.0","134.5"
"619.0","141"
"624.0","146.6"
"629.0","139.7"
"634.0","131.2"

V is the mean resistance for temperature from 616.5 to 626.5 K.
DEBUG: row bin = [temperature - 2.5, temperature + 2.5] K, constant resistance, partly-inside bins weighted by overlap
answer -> 144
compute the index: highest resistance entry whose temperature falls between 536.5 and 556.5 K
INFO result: 130.5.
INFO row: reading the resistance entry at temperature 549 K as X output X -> 94.98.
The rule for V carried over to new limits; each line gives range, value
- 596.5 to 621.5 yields 135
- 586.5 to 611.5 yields 134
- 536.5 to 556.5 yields 111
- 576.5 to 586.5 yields 143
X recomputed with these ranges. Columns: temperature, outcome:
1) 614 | 134.5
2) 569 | 149.8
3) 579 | 146.7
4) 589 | 136.3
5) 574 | 155.6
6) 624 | 146.6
